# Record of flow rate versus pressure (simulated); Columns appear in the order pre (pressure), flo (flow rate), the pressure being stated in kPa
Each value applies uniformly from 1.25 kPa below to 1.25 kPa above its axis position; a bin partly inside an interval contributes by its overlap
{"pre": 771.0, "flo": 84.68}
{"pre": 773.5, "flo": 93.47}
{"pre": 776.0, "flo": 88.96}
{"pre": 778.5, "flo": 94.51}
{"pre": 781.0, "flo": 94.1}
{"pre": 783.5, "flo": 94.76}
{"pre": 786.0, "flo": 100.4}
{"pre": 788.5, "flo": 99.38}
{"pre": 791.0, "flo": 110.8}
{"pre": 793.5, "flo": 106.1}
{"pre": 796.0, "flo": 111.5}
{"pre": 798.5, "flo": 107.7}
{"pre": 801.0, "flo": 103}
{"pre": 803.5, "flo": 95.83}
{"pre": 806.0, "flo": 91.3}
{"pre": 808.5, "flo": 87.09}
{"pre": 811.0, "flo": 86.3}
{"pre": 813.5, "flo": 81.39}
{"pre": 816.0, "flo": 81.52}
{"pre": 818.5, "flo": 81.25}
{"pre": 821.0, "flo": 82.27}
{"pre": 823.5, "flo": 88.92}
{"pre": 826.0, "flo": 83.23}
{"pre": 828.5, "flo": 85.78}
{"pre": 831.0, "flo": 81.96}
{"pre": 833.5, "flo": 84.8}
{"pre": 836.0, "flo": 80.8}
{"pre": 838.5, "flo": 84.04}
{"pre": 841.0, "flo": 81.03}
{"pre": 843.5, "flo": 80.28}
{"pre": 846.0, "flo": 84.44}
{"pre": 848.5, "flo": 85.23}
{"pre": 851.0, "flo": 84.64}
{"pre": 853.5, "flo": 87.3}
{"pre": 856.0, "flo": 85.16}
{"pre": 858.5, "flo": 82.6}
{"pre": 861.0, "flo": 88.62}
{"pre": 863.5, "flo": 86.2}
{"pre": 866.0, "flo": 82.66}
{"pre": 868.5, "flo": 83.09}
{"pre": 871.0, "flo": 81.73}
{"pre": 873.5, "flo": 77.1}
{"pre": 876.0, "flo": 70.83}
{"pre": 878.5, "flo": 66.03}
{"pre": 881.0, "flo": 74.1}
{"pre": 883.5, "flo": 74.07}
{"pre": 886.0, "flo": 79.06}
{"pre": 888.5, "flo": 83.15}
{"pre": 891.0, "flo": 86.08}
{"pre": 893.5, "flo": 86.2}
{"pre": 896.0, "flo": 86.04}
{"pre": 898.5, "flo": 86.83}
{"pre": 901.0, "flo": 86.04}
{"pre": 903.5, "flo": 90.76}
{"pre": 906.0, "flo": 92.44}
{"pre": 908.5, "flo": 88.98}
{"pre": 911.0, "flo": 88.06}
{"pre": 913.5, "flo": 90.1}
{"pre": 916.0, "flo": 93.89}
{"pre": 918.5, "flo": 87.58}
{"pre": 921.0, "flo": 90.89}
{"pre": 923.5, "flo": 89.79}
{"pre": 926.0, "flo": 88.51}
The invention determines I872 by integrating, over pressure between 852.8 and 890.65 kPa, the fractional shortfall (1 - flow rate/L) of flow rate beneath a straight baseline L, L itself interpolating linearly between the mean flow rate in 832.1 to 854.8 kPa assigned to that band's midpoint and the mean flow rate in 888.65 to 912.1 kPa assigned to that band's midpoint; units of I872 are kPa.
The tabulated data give 2.4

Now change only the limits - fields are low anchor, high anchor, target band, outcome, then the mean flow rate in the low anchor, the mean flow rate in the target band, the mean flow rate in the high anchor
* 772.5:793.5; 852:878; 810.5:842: 2.16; 97.6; 83.3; 82.1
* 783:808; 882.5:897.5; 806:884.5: 8.06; 102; 82.3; 82.6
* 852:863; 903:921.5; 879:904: 1.74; 85.9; 82.5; 90.3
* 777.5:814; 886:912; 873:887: 2.49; 98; 73.2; 87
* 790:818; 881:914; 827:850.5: 2.27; 96.1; 83.2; 85.4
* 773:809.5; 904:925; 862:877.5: 2.19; 98.8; 80.2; 90.2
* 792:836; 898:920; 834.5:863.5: 1.92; 90.4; 84.1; 89.5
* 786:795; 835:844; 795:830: 1.60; 105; 90.3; 81.7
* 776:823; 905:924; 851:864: 0.93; 94.7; 85.8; 90.2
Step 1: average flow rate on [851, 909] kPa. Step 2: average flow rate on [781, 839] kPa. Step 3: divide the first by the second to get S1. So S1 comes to 0.9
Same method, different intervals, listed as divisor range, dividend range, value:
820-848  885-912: 1.04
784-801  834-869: 0.80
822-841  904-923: 1.07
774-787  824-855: 0.89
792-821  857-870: 0.90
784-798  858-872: 0.80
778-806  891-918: 0.88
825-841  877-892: 0.92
